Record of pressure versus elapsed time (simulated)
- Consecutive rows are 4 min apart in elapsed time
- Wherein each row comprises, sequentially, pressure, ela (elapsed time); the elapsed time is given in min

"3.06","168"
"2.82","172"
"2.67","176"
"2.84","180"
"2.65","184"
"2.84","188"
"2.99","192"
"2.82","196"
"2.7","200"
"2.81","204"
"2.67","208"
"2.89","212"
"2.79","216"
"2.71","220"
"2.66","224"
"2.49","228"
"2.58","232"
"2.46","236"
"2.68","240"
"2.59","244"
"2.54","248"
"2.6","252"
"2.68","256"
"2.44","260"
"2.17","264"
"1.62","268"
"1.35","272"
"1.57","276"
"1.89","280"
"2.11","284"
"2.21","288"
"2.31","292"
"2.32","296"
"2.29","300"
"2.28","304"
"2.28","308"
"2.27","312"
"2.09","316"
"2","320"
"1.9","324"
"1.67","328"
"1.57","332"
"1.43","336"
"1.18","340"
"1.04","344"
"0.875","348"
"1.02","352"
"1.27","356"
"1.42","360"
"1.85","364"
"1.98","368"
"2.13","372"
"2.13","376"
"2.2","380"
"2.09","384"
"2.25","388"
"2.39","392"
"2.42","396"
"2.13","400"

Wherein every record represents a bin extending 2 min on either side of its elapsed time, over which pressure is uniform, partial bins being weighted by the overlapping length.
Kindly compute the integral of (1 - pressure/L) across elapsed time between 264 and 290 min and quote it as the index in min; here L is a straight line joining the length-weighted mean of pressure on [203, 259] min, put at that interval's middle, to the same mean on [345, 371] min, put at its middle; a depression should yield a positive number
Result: 4.4 min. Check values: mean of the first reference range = 2.65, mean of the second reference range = 1.42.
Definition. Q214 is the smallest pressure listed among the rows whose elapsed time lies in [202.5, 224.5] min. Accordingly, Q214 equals 2.66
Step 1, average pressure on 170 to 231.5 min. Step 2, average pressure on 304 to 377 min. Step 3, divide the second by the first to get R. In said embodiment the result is 0.6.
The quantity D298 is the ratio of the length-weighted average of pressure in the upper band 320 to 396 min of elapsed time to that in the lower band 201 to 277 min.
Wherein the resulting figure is 0.70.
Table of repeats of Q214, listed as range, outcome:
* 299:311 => 2.28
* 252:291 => 1.35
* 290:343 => 1.18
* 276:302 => 1.57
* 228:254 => 2.46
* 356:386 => 1.27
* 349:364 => 1.02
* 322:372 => 0.875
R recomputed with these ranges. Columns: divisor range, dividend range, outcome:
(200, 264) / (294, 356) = 0.66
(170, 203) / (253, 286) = 0.72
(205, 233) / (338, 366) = 0.46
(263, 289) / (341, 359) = 0.59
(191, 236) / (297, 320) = 0.82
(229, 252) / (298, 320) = 0.86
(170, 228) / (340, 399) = 0.64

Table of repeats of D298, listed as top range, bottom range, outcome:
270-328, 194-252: 0.77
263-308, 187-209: 0.72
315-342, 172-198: 0.60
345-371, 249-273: 0.65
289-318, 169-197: 0.80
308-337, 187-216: 0.67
